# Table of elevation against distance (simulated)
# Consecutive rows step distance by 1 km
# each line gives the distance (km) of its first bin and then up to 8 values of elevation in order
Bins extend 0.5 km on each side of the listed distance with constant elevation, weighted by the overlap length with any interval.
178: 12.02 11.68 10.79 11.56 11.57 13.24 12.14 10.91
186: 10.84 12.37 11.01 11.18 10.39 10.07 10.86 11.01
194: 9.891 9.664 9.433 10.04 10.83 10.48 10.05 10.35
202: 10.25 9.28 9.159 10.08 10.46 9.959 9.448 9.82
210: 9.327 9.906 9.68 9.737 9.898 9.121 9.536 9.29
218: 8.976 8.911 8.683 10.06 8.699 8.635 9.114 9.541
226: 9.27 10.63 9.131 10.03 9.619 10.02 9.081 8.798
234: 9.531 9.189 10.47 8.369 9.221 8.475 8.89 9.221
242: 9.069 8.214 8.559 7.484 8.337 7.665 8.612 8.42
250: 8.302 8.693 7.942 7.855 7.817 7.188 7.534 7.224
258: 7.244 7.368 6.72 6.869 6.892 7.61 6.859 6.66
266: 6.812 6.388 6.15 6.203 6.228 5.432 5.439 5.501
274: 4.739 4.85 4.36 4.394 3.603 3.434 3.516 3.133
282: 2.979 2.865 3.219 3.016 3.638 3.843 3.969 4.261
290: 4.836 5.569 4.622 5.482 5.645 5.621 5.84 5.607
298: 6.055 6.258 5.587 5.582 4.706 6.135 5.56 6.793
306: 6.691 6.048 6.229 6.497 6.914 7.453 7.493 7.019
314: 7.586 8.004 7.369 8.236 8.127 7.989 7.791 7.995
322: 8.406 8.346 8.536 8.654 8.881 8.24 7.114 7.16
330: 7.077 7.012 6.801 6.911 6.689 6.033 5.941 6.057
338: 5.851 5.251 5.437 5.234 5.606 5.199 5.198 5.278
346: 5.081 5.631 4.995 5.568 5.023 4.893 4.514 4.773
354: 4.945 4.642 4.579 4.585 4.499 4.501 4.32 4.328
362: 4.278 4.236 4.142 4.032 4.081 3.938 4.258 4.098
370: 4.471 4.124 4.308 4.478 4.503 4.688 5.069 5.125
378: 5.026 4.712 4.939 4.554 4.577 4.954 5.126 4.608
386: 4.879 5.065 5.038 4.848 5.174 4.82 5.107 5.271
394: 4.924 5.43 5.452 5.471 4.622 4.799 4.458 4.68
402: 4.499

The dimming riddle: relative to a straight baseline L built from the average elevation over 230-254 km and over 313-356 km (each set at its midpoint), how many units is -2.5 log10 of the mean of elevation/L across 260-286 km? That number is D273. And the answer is 0.49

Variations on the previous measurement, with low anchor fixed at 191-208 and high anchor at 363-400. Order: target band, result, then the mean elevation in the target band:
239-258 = 0.06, 8.15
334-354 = 0.09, 5.37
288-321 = 0.10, 6.35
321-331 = -0.25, 7.99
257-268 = 0.19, 6.92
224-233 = -0.04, 9.59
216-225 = 0.04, 9.1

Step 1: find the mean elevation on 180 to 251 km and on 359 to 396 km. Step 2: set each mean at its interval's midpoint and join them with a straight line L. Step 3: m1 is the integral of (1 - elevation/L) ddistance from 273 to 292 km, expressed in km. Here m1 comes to 9.1 km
